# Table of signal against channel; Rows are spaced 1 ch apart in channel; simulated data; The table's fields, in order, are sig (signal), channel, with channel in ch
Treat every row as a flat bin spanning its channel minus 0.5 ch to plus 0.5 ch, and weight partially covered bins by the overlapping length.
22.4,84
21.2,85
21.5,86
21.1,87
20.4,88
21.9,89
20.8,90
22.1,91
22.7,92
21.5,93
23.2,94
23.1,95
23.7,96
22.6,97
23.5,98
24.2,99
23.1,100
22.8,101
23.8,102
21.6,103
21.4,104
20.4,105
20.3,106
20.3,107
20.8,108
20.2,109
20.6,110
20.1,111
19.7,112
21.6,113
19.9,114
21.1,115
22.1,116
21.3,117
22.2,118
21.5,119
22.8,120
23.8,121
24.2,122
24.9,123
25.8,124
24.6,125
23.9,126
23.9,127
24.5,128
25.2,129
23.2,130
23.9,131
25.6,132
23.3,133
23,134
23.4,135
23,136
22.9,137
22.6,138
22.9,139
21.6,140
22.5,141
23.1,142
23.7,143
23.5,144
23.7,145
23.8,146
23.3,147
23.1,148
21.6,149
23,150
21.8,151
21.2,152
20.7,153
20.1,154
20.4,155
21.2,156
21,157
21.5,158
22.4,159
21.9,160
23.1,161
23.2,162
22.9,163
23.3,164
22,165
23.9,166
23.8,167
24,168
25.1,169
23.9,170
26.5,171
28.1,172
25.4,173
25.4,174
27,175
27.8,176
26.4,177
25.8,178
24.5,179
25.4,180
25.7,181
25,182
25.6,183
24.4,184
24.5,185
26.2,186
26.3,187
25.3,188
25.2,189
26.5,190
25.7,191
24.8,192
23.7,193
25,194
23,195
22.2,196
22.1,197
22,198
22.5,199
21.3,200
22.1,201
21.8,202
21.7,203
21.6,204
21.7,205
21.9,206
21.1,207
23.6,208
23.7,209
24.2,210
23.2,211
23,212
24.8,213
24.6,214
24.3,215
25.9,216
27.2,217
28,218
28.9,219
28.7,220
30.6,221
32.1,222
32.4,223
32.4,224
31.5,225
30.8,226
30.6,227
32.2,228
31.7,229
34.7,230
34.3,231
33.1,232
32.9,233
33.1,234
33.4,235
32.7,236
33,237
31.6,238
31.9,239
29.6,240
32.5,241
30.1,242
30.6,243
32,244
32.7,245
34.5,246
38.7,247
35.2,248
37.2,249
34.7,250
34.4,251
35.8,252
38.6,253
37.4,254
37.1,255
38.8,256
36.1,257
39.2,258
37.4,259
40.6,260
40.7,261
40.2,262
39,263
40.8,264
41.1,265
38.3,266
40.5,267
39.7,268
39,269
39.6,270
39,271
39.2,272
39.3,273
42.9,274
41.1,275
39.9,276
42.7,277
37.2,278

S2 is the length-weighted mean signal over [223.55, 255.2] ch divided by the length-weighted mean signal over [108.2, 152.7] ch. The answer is 1.47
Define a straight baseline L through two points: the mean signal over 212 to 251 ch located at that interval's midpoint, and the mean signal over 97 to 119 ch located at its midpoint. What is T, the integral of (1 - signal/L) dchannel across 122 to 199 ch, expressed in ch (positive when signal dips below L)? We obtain 5.3 ch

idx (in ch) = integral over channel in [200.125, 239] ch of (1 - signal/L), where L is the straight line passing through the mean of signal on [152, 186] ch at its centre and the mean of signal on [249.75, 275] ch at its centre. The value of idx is 5.1 ch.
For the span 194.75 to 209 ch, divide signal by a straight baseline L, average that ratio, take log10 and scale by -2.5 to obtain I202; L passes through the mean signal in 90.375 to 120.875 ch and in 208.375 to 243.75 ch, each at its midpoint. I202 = 0.27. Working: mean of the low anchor 21.8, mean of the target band 22.1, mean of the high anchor 29.8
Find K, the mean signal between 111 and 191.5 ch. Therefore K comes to 23.6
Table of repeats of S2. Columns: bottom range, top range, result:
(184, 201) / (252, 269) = 1.62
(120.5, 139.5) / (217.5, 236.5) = 1.33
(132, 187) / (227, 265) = 1.48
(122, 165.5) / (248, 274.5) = 1.68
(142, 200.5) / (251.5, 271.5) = 1.63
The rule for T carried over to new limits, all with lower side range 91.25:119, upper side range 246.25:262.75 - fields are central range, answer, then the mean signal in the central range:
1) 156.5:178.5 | 3.19 ch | 24.3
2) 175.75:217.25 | 9.63 ch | 24.1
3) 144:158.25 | 2.50 ch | 21.9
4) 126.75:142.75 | 0.95 ch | 23.4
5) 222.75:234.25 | 0.79 ch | 32.5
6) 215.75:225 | 1.15 ch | 29.8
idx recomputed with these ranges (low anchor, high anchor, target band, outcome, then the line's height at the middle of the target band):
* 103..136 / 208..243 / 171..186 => 0.4 ch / 26.5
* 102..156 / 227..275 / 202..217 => 3.9 ch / 31.5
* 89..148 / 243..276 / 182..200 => 3.7 ch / 30.6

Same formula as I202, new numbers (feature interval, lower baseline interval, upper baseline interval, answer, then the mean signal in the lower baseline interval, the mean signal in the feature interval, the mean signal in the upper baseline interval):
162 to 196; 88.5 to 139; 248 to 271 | 0.18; 22.6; 25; 38.4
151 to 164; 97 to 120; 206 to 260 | 0.17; 21.5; 21.7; 31.5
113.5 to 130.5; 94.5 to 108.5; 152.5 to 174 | -0.03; 22.3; 23.2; 23.1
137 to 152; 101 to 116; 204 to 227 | 0.00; 20.9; 22.8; 26.6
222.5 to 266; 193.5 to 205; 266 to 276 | -0.05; 22.3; 34.9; 39.9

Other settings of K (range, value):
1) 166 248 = 27.2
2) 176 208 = 24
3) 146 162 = 21.9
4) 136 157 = 22.3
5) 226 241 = 32.4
